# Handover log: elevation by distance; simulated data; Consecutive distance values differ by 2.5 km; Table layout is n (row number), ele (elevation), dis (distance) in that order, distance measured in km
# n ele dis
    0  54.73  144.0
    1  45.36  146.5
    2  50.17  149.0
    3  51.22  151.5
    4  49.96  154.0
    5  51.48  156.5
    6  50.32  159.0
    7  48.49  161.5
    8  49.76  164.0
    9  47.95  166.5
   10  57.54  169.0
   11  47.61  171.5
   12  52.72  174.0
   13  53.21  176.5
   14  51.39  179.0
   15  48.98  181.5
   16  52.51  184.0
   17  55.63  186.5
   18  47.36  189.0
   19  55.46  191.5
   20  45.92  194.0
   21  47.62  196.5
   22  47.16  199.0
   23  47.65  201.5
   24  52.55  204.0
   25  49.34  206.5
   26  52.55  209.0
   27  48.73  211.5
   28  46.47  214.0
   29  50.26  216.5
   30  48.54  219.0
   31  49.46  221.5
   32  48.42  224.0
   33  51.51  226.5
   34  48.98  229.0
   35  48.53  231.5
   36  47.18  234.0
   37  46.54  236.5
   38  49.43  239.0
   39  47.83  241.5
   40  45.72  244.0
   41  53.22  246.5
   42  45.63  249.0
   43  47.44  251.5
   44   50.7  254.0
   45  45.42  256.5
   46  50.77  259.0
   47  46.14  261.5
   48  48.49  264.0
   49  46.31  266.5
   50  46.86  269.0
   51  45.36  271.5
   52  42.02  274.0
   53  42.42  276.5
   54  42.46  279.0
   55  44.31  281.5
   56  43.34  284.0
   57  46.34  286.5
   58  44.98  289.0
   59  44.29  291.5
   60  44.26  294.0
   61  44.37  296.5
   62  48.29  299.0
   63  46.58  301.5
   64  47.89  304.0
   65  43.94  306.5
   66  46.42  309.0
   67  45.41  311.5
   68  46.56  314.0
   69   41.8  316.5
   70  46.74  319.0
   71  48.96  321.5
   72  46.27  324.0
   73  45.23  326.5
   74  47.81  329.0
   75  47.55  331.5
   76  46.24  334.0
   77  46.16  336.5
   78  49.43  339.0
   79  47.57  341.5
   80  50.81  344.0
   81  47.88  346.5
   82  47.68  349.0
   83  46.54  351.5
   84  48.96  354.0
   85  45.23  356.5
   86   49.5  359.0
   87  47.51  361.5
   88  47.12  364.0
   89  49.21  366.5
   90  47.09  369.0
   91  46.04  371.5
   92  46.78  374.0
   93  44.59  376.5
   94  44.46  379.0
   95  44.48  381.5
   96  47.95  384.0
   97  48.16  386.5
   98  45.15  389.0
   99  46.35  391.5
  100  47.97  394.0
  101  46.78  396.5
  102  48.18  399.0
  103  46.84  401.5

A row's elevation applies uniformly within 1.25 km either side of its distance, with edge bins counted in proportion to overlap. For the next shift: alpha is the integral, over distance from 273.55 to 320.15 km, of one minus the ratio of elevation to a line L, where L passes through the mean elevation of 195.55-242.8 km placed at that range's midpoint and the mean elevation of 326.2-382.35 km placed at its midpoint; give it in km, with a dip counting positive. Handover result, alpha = 2.9 km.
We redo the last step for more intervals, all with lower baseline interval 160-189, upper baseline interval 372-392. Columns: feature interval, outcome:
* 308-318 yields 0.6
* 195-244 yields 1.3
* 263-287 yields 2.0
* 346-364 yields -0.3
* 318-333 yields 0.1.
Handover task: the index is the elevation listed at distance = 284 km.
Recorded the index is 43.34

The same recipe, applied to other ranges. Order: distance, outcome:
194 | 45.92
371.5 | 46.04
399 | 48.18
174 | 52.72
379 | 44.46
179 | 51.39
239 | 49.43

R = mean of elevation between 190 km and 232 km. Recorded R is 49.4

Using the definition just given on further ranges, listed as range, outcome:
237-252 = 48.2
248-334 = 45.9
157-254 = 49.6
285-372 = 46.8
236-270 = 47.9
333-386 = 47.2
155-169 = 50.3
